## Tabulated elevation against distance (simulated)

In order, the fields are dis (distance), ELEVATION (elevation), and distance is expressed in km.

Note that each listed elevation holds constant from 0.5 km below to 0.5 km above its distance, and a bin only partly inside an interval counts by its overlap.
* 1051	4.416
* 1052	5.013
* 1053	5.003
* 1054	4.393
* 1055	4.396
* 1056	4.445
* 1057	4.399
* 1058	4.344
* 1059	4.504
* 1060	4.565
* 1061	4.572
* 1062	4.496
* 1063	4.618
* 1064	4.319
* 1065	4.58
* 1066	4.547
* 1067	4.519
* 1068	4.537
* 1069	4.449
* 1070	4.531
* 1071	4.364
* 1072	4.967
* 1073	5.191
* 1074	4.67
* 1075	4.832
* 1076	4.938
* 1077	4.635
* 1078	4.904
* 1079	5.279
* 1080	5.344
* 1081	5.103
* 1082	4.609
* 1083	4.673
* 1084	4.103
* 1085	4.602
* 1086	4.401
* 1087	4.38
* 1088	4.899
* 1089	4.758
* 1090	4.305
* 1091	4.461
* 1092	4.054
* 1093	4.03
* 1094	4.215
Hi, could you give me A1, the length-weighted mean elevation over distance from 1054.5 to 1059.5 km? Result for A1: 4.42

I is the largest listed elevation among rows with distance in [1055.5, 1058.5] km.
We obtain 4.445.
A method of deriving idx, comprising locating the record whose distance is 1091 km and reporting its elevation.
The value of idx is 4.461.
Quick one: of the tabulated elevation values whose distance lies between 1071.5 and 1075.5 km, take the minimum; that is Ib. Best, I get 4.67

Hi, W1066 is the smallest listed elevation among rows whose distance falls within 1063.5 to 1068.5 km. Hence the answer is 4.319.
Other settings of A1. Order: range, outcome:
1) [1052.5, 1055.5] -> 4.6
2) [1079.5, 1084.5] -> 4.77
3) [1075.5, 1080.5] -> 5.02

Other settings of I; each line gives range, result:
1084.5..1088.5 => 4.899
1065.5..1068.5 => 4.547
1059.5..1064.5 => 4.618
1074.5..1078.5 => 4.938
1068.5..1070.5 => 4.531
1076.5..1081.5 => 5.344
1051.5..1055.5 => 5.013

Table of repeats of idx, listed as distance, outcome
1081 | 5.103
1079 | 5.279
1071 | 4.364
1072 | 4.967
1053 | 5.003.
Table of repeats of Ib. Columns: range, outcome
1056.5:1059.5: 4.344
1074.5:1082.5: 4.609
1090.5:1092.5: 4.054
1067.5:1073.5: 4.364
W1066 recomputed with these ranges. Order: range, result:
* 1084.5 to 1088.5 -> 4.38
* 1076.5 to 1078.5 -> 4.635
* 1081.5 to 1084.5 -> 4.103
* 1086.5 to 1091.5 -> 4.305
